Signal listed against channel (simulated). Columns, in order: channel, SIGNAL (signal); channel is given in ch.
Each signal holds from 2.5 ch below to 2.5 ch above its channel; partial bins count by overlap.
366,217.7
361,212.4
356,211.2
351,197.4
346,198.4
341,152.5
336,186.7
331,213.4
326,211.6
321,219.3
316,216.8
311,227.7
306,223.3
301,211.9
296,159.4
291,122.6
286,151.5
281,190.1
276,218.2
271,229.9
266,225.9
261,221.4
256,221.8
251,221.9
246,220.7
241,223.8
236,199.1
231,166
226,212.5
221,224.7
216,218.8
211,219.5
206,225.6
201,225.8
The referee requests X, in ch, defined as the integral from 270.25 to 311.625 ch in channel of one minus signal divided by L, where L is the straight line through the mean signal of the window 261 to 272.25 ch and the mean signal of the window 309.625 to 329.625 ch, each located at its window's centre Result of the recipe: 6.1 ch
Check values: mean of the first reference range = 226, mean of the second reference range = 218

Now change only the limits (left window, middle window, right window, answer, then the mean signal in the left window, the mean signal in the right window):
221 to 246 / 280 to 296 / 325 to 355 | 3.77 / 205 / 193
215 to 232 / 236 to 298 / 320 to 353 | 0.80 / 208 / 196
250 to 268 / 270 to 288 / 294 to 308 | 1.34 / 223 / 199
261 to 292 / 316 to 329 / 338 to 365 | -1.34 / 196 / 196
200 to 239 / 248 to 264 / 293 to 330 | -0.88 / 211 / 209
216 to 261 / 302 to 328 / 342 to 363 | -1.88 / 212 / 201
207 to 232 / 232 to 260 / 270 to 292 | -2.19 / 212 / 183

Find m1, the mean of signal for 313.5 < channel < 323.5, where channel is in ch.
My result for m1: 218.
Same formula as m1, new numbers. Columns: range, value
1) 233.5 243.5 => 211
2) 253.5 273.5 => 225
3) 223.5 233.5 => 189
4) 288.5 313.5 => 189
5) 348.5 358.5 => 204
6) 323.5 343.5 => 191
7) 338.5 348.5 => 175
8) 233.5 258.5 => 217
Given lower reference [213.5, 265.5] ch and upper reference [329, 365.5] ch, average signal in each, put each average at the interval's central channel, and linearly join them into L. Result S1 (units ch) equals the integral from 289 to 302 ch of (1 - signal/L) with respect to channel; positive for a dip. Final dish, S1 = 2.8 ch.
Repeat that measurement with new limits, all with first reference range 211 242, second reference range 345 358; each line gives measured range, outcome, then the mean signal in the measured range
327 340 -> 0.5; 196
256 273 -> -1.6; 225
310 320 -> -0.8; 221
